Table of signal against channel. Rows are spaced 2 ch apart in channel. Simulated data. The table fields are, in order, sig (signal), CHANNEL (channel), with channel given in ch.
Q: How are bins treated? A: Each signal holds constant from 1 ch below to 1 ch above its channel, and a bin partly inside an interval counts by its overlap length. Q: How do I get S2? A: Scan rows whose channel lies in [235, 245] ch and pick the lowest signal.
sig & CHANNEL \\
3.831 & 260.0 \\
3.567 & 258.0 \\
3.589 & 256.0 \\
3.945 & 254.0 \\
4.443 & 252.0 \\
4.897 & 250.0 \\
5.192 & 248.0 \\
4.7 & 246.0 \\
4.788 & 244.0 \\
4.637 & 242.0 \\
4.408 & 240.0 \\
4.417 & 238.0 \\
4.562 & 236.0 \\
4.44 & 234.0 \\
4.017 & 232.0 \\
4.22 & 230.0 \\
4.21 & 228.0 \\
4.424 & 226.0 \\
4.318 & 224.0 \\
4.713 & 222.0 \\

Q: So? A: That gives 4.408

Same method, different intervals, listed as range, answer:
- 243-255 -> 3.945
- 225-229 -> 4.21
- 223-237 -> 4.017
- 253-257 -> 3.589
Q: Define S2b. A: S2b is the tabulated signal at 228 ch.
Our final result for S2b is 4.21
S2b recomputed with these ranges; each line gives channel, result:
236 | 4.562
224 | 4.318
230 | 4.22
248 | 5.192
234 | 4.44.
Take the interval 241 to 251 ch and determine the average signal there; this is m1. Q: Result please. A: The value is 4.84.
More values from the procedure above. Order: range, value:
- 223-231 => 4.29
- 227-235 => 4.22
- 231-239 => 4.36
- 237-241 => 4.41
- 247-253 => 4.84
